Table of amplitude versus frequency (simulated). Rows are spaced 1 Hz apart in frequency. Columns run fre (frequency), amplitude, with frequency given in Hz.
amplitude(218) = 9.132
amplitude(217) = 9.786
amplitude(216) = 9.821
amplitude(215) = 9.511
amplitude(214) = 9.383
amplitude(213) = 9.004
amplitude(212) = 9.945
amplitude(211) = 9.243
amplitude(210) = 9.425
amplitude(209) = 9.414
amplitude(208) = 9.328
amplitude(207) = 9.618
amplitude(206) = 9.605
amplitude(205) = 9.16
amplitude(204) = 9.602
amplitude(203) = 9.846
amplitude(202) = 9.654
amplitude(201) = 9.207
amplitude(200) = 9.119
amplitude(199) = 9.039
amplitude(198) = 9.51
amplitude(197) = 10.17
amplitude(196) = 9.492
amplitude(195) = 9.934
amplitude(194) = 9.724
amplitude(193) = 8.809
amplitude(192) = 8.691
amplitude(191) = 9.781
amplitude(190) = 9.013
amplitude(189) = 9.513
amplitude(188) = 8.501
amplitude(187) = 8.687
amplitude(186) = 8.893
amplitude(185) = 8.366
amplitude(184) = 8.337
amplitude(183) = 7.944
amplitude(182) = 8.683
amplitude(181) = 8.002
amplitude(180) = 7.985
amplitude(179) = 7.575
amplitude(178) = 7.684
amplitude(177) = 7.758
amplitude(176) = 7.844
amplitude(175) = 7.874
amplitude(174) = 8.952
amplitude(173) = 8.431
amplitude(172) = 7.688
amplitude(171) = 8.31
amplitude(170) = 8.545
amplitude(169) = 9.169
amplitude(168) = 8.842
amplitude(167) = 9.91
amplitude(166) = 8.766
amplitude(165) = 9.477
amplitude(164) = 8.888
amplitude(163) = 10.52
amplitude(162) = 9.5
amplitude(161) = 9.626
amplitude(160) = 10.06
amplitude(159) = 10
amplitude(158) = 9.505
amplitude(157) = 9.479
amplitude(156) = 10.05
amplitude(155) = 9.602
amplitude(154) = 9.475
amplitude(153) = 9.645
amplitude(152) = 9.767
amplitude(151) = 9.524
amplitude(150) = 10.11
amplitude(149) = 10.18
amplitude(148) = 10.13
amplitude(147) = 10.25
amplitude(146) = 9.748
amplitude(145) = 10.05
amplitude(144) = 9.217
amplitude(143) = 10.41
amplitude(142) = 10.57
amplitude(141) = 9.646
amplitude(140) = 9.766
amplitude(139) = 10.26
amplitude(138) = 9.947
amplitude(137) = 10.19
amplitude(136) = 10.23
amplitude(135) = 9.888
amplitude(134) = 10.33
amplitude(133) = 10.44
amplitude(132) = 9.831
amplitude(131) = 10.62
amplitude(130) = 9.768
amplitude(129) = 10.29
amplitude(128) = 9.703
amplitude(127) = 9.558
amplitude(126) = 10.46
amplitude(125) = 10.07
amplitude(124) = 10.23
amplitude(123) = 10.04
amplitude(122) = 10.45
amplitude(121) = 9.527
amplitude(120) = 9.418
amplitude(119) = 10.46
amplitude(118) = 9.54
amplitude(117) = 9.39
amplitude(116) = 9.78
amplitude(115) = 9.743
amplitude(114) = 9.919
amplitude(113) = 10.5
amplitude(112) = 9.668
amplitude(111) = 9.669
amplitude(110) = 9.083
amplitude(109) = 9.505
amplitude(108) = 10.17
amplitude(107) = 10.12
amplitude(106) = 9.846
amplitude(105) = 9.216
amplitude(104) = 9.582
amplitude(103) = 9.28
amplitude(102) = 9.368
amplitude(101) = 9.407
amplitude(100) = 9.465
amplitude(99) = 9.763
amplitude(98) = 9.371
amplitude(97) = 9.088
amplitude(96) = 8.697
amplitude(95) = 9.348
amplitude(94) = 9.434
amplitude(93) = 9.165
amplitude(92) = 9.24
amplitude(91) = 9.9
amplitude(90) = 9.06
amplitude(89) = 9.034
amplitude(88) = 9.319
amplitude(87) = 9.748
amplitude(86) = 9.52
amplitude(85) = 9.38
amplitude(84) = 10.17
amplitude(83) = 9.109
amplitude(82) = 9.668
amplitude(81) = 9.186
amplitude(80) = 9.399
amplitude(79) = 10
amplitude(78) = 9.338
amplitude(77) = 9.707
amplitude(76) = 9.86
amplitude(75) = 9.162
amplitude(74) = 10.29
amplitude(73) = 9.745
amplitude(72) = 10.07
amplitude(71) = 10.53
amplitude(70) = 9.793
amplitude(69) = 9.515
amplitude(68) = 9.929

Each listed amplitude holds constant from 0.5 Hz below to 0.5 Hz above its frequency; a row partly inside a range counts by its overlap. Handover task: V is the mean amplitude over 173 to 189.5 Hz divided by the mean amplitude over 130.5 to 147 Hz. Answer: 0.8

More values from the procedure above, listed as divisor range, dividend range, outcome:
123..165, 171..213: 0.90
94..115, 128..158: 1.04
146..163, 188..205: 0.96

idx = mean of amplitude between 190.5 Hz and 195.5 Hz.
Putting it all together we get 9.39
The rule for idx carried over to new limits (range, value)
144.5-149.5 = 10.1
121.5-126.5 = 10.2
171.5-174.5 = 8.36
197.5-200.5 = 9.22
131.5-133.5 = 10.1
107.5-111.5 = 9.61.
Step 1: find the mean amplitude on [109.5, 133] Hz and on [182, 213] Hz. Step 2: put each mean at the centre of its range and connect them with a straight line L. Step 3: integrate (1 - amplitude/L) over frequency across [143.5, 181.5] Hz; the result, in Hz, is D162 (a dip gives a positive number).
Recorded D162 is 1.6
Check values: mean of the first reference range 9.91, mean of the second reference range 9.24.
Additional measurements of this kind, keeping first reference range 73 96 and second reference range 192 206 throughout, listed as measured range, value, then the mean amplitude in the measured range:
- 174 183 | 1.4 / 7.98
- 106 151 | -2.3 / 9.97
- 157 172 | 0.2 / 9.31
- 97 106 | 0.0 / 9.44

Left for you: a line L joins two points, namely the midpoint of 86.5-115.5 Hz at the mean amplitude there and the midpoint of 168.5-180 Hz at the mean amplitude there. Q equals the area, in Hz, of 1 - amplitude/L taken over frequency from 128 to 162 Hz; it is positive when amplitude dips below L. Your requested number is -4.9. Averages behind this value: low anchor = 9.51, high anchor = 8.16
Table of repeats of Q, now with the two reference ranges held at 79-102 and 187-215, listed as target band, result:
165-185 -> 2.19 Hz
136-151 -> -1.01 Hz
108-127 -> -0.94 Hz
